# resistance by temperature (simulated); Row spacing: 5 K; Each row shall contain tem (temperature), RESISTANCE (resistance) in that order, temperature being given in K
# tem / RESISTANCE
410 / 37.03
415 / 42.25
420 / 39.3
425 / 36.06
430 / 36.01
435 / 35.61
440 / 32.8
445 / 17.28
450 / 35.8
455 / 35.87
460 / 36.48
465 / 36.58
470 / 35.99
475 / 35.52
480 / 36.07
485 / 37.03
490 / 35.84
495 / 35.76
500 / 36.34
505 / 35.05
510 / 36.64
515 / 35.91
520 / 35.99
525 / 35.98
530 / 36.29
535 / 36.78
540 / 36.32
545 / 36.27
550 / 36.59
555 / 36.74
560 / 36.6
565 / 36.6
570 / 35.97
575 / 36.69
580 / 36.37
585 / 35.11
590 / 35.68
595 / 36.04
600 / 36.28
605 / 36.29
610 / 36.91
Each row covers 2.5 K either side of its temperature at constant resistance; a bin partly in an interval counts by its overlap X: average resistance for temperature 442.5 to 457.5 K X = 29.6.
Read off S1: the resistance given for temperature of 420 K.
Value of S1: 39.3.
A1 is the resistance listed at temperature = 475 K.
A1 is 35.52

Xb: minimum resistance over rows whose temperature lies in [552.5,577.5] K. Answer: 35.97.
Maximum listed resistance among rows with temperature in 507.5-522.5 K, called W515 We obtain 36.64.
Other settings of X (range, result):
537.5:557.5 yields 36.5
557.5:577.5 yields 36.5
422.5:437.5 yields 35.9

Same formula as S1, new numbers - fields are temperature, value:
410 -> 37.03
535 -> 36.78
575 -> 36.69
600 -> 36.28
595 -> 36.04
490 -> 35.84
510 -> 36.64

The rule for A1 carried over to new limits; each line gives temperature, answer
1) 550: 36.59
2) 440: 32.8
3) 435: 35.61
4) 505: 35.05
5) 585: 35.11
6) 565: 36.6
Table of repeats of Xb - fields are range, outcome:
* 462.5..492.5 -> 35.52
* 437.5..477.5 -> 17.28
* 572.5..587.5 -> 35.11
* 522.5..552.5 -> 35.98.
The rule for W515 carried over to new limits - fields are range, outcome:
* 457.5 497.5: 37.03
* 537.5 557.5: 36.74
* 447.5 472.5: 36.58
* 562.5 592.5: 36.69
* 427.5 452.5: 36.01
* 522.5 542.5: 36.78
